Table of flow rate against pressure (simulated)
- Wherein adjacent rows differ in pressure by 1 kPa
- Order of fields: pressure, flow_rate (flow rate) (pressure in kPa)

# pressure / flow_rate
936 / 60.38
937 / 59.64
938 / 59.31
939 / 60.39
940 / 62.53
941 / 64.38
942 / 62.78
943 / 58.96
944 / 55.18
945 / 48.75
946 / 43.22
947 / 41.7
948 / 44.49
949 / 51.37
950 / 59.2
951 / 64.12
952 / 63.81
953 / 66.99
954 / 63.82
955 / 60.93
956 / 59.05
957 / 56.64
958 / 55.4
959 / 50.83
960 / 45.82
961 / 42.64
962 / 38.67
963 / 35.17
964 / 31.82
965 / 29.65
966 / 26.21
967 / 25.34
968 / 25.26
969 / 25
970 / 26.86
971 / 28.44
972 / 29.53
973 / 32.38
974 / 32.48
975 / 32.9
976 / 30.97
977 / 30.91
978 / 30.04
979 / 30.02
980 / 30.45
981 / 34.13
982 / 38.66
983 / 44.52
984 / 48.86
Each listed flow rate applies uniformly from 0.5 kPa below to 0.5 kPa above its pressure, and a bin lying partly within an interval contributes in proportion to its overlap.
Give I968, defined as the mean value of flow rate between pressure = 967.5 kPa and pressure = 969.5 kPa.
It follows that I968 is 25.1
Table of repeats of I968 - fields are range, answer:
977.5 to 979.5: 30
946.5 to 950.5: 49.2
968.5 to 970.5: 25.9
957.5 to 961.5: 48.7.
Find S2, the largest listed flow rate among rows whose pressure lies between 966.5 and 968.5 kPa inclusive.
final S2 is 25.34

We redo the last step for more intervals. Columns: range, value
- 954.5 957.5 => 60.93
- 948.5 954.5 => 66.99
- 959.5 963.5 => 45.82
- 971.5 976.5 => 32.9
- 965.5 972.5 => 29.53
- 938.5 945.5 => 64.38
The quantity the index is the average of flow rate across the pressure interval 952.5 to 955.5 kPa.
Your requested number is 63.9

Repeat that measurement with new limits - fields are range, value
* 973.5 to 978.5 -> 31.5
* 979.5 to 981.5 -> 32.3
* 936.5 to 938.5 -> 59.5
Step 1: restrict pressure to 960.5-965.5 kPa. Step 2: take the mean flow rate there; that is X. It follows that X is 35.6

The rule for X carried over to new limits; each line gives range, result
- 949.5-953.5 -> 63.5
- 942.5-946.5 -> 51.5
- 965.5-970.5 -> 25.7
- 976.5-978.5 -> 30.5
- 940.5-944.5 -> 60.3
